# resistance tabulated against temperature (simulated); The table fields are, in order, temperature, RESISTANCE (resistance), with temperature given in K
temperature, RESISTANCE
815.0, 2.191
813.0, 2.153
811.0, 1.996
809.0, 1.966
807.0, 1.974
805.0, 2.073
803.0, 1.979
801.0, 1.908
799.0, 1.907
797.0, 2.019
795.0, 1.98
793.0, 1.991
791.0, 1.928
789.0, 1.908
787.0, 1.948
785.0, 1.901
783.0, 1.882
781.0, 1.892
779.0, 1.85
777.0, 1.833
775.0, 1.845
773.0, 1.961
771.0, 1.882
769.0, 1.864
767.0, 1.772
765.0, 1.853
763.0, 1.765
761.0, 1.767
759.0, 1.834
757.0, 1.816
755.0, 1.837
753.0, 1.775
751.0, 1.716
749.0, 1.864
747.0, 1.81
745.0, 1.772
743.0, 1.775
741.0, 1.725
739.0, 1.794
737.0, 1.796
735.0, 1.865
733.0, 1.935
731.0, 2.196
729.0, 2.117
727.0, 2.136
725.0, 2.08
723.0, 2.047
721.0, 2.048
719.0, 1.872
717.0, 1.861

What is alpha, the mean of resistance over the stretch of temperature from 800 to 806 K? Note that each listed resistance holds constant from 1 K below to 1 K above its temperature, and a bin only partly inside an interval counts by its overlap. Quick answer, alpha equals 1.99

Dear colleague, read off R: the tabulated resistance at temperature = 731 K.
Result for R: 2.196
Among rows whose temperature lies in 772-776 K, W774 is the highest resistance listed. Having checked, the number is 1.961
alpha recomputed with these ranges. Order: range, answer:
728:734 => 2.08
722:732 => 2.12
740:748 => 1.77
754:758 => 1.83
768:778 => 1.88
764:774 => 1.87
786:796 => 1.95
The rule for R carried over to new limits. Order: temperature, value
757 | 1.816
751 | 1.716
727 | 2.136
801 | 1.908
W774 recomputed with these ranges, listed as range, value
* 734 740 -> 1.865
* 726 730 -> 2.136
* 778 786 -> 1.901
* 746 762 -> 1.864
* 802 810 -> 2.073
